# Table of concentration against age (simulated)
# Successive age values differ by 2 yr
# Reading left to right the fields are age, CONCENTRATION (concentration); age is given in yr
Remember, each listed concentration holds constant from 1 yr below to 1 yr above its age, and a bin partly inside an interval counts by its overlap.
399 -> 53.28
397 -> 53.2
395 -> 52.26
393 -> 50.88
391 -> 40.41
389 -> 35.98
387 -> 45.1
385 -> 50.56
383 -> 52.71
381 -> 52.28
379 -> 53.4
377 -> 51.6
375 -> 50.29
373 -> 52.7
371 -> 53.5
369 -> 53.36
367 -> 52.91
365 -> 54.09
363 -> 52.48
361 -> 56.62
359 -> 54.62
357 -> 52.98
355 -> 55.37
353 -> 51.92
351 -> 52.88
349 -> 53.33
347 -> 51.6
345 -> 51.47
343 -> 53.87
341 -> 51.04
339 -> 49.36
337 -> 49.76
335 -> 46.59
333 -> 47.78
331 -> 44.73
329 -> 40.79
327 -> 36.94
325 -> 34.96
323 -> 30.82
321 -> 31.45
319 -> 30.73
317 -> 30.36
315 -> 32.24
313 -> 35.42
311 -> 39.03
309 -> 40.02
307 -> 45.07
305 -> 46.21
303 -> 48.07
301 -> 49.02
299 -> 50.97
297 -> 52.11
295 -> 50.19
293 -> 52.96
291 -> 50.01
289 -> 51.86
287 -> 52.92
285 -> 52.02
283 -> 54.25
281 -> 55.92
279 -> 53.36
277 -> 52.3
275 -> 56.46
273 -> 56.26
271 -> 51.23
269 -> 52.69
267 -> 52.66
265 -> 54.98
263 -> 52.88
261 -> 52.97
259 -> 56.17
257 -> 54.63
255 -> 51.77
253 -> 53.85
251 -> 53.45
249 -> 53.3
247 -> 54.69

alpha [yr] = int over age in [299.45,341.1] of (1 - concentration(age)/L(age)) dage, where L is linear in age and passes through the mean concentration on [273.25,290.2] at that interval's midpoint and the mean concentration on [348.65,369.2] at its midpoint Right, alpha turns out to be 9.9 yr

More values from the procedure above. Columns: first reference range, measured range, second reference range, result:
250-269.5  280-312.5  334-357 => 2.2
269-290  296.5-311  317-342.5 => 0.3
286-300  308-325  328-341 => 5.2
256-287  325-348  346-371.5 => 2.8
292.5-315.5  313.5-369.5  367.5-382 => 3.2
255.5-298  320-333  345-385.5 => 3.8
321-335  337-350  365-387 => -2.5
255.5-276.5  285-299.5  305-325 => -2.5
